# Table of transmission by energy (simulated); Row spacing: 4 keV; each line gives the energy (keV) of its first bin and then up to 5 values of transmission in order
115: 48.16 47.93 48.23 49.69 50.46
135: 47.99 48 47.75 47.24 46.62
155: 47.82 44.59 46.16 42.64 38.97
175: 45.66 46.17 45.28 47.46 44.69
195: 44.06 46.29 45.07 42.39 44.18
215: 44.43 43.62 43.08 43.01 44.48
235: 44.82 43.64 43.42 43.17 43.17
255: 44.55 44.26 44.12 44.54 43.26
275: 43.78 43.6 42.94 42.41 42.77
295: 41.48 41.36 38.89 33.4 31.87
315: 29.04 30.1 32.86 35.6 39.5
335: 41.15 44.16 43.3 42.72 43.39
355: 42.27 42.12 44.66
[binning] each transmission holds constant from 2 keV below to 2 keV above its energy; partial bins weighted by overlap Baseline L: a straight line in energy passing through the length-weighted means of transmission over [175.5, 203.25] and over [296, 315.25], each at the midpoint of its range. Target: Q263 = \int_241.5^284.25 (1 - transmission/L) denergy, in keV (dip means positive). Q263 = -4.7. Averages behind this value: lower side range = 45.6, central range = 43.7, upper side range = 35.8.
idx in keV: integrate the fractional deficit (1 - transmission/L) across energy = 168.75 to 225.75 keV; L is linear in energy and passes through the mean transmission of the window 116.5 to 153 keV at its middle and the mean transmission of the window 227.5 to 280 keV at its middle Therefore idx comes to 2.0 keV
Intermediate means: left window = 48.2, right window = 43.9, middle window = 44.4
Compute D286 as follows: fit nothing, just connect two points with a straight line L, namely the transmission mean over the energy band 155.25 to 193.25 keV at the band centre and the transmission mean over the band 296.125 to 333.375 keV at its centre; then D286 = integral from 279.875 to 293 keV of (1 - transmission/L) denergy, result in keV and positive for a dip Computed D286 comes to -2.1 keV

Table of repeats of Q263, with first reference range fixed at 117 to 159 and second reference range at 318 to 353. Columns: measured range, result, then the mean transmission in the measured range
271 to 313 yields 1.0 keV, 40.4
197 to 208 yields 0.1 keV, 44.8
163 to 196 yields 1.2 keV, 44.5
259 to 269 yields -0.4 keV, 44.3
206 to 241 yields 0.4 keV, 43.8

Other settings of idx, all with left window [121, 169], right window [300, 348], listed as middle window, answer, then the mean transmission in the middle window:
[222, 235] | -0.4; 43.8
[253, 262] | -0.8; 44.4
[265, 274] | -0.9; 43.9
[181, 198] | -0.3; 45.4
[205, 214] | 0.0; 43.4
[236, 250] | -0.6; 43.5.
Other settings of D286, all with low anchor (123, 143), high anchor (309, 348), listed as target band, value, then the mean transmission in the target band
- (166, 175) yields 0.9 keV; 41.7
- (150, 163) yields 0.3 keV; 46.3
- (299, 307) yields 0.1 keV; 38.1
